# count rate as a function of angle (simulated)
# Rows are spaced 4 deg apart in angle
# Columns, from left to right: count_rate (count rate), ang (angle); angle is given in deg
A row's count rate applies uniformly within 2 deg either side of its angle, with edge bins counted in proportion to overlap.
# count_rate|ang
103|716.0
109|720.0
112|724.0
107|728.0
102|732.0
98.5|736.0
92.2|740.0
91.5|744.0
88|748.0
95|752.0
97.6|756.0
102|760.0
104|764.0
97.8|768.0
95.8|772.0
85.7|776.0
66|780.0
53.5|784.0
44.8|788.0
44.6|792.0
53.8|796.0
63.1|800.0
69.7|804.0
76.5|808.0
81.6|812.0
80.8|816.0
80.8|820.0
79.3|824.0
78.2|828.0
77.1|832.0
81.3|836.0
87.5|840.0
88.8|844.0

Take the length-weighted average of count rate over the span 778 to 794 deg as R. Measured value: 52.2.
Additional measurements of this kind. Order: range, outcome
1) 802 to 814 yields 75.9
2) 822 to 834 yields 78.2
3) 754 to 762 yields 99.8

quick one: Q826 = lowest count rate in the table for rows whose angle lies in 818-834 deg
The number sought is 77.1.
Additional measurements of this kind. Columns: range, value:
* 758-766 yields 102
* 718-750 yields 88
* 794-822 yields 53.8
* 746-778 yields 85.7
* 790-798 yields 44.6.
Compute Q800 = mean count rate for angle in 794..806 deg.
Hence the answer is 62.2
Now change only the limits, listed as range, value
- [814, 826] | 80.3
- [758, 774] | 99.9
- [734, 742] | 95.3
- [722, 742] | 102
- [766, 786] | 79.8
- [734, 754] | 93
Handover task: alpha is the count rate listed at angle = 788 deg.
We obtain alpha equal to 44.8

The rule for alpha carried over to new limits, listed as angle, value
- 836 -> 81.3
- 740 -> 92.2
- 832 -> 77.1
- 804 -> 69.7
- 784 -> 53.5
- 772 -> 95.8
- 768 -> 97.8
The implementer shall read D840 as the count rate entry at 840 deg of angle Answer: 87.5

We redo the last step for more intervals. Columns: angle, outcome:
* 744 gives 91.5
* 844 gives 88.8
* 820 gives 80.8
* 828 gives 78.2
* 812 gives 81.6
